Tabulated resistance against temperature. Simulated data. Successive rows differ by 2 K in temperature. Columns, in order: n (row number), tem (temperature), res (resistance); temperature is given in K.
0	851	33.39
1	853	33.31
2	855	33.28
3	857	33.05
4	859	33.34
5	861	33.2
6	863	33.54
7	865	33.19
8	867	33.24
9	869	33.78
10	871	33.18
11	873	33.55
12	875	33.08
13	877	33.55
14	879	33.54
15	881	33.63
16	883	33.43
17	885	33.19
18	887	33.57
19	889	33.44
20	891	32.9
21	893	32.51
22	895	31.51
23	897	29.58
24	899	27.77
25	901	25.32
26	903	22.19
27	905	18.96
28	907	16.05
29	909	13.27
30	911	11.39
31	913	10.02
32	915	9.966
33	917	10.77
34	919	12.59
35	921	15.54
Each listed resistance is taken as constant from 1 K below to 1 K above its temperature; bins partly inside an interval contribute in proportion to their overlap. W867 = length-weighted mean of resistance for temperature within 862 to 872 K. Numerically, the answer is 33.4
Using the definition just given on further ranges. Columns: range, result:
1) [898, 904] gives 25.1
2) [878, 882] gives 33.6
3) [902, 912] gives 16.4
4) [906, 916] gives 12.1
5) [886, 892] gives 33.3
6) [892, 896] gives 32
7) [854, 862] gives 33.2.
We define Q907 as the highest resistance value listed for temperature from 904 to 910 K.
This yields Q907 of 18.96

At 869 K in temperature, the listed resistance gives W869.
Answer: 33.78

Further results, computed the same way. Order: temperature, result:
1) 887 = 33.57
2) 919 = 12.59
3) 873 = 33.55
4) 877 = 33.55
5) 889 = 33.44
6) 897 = 29.58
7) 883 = 33.43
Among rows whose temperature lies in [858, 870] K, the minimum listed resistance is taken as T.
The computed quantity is 33.19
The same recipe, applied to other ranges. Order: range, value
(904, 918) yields 9.966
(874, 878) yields 33.08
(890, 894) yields 32.51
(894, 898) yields 29.58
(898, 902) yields 25.32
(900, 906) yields 18.96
